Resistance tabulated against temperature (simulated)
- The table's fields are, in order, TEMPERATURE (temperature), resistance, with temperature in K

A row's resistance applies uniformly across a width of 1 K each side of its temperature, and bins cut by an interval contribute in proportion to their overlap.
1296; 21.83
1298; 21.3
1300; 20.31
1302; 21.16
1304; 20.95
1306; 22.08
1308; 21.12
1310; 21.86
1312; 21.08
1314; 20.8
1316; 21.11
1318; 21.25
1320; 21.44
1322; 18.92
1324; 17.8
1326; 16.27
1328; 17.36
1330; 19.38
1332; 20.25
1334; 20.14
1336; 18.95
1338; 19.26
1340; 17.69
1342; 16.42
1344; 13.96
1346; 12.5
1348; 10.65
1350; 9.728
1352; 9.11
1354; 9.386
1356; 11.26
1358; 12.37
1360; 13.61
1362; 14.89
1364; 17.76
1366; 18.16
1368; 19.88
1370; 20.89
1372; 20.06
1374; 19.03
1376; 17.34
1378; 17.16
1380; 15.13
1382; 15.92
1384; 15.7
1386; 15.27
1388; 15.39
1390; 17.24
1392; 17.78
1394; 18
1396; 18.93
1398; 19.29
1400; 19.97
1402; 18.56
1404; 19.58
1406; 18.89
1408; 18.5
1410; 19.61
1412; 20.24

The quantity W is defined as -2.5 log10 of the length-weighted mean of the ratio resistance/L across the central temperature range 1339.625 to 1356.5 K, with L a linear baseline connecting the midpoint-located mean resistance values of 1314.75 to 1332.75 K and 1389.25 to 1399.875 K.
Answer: 0.49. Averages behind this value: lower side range 19.3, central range 12.1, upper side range 18.4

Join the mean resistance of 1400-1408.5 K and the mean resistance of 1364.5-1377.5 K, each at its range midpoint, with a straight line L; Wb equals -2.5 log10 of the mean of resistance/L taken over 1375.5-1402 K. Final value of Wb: 0.11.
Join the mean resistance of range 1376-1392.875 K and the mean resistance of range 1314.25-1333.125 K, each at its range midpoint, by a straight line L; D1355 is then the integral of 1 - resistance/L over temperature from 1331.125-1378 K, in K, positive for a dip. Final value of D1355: 5.1 K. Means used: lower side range 19.4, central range 15.8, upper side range 16.3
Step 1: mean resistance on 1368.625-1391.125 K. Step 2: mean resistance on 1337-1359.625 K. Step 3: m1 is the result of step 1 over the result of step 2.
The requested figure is 1.33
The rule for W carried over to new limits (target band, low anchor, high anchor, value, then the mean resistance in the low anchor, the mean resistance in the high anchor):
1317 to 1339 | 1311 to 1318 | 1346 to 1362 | -0.10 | 21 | 11.2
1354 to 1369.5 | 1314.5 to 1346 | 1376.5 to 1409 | 0.18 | 18.5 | 17.6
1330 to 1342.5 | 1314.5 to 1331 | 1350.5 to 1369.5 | -0.09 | 19.2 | 14.1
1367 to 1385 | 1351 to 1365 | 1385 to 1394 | -0.21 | 12.6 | 16.6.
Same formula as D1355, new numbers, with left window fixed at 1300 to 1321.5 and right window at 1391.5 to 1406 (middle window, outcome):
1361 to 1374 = 0.7 K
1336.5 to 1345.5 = 1.6 K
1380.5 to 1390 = 1.7 K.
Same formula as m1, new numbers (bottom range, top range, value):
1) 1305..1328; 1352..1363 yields 0.59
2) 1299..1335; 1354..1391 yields 0.81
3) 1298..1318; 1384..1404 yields 0.84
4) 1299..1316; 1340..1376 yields 0.70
